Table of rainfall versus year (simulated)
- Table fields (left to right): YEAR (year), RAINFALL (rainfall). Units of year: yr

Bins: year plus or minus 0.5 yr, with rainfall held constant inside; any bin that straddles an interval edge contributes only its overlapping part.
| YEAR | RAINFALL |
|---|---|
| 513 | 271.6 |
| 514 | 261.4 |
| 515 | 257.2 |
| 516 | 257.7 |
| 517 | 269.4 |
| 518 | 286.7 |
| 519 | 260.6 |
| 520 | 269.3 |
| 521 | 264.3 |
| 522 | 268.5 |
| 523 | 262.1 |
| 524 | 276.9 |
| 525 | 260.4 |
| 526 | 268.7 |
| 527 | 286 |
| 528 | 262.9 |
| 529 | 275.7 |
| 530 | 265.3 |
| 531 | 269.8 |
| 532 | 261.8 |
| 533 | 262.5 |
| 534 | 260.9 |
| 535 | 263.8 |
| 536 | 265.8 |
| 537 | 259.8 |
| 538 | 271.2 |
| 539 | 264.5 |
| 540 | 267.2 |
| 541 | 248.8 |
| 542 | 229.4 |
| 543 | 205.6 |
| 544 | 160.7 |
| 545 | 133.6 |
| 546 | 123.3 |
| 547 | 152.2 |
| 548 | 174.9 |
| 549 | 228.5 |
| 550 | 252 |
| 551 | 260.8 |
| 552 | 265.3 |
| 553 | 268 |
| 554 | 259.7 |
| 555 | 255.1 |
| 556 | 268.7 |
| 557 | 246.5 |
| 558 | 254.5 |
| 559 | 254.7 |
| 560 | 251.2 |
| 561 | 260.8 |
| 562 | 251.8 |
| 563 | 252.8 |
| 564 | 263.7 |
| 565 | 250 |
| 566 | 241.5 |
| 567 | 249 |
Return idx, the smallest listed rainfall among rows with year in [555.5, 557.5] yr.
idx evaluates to 246.5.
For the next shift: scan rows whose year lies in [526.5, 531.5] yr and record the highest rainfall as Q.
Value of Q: 286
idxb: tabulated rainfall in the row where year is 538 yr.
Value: 271.2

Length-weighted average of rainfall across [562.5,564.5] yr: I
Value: 258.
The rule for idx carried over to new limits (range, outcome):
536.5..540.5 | 259.8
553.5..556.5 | 255.1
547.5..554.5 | 174.9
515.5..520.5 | 257.7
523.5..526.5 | 260.4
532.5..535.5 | 260.9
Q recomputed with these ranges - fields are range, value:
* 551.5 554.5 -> 268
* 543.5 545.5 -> 160.7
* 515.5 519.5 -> 286.7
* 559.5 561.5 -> 260.8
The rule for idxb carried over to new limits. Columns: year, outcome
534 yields 260.9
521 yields 264.3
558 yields 254.5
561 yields 260.8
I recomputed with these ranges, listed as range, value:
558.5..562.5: 255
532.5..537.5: 263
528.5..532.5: 268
